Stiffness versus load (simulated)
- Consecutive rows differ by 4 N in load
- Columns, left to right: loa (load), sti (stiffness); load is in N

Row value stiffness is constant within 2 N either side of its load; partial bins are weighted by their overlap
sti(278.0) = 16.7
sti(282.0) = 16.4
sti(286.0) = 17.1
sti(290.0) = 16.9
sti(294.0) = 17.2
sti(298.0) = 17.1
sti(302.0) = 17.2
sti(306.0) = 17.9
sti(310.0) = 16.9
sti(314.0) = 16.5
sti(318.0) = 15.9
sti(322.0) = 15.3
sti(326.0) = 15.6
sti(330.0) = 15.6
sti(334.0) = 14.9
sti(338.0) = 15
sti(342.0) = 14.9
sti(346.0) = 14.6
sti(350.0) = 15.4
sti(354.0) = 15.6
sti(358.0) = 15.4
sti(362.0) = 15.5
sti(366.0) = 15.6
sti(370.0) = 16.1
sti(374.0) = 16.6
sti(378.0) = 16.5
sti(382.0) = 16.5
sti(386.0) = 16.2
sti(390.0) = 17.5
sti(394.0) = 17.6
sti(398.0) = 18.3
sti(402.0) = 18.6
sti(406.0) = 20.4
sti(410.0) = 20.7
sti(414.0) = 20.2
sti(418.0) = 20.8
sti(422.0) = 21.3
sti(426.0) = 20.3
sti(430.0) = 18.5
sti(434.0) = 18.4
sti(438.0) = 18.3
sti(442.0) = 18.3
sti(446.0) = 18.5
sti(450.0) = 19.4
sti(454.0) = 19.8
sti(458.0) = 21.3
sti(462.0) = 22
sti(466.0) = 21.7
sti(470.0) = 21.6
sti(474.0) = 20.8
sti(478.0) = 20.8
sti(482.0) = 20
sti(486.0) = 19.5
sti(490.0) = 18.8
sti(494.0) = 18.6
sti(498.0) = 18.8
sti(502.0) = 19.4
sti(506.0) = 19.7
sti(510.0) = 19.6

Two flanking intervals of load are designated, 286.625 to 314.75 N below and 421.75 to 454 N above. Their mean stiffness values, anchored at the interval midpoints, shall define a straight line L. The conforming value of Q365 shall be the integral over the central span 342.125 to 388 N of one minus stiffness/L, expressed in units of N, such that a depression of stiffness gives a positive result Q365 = 5.7 N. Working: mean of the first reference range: 17.1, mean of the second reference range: 19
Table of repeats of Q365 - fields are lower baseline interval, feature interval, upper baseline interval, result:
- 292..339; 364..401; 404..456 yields 2.9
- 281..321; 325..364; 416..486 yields 5.6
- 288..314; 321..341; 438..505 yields 2.7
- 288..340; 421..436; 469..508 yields -0.8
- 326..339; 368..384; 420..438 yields 0.7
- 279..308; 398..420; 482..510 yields -2.0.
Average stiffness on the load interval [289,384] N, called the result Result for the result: 16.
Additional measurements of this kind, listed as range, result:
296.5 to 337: 16.2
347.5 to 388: 15.9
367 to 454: 18.5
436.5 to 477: 20.2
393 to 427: 19.9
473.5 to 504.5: 19.5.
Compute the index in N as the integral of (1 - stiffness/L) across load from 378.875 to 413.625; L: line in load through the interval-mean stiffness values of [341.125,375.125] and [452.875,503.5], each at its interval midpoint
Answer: -2.5 N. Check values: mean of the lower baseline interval 15.5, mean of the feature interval 18.3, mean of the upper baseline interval 20.3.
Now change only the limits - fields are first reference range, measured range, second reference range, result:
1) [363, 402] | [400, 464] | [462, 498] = -4.3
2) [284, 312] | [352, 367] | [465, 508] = 2.1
